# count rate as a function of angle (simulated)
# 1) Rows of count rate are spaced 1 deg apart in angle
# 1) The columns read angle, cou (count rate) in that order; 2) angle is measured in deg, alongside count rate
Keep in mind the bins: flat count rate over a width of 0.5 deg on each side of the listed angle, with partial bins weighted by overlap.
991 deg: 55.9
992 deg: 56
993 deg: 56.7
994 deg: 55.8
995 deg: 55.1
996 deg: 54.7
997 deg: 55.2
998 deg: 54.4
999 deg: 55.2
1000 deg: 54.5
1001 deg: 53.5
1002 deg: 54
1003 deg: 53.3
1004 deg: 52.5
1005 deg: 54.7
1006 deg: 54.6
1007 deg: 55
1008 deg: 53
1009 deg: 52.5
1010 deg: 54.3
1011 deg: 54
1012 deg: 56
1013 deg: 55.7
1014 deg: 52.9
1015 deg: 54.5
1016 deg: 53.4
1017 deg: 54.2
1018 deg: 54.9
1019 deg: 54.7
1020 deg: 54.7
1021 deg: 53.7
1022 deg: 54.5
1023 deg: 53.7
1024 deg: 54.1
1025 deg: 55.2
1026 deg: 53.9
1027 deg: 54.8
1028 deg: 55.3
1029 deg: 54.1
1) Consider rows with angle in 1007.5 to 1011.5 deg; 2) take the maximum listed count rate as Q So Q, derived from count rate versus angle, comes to 54.3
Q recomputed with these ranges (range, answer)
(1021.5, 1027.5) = 55.2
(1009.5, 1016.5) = 56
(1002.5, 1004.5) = 53.3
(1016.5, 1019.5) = 54.9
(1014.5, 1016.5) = 54.5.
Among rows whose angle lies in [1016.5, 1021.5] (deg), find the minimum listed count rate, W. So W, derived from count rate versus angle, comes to 53.7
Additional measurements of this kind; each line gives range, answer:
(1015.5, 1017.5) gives 53.4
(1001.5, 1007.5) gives 52.5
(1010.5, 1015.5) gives 52.9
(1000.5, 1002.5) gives 53.5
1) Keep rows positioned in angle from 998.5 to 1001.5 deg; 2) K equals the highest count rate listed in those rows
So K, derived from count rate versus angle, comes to 55.2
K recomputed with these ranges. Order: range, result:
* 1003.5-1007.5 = 55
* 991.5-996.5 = 56.7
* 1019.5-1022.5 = 54.7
